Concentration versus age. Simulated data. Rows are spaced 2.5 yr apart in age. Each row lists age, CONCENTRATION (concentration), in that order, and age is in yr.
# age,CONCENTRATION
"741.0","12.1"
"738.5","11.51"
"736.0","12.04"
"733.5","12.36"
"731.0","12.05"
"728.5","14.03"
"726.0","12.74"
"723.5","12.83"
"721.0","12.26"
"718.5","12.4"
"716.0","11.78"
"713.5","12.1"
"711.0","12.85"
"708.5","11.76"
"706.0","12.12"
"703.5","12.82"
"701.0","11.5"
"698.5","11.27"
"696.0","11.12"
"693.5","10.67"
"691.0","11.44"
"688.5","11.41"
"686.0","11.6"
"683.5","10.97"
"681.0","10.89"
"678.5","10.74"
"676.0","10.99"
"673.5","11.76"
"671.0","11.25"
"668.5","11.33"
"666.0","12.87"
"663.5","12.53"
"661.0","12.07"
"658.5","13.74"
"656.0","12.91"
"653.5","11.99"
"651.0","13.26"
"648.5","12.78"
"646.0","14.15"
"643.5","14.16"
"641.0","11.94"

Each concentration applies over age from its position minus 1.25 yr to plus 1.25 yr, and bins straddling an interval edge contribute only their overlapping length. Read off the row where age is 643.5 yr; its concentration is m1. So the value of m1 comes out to 14.16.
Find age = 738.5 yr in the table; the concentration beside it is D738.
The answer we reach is 11.51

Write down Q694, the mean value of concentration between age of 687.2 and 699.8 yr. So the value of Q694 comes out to 11.2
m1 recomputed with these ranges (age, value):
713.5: 12.1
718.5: 12.4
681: 10.89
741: 12.1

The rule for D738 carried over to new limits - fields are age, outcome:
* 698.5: 11.27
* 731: 12.05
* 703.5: 12.82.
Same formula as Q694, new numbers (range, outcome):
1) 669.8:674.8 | 11.5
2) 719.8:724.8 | 12.5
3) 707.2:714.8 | 12.2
